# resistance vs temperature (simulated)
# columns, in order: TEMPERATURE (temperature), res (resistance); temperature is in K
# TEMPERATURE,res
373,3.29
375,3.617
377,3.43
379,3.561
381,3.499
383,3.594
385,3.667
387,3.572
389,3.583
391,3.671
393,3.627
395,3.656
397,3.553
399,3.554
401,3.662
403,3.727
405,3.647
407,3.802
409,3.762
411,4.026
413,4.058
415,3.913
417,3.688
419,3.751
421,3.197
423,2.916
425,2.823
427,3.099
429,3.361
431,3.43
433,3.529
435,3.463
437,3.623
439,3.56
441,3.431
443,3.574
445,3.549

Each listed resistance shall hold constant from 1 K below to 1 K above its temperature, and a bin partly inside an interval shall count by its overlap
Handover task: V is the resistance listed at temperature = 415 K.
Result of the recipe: 3.913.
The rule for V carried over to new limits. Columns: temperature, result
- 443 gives 3.574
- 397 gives 3.553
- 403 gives 3.727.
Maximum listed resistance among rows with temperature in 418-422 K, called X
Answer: 3.751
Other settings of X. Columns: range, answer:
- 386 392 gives 3.671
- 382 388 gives 3.667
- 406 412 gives 4.026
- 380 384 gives 3.594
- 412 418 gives 4.058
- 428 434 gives 3.529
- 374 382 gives 3.617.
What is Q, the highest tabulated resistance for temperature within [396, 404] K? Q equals 3.727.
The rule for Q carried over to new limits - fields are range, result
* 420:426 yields 3.197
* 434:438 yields 3.623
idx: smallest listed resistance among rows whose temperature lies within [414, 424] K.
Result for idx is 2.916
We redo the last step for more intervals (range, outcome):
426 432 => 3.099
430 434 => 3.43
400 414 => 3.647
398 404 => 3.554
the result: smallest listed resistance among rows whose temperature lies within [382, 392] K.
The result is 3.572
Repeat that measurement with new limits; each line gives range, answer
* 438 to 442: 3.431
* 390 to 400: 3.553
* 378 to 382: 3.499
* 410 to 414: 4.026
